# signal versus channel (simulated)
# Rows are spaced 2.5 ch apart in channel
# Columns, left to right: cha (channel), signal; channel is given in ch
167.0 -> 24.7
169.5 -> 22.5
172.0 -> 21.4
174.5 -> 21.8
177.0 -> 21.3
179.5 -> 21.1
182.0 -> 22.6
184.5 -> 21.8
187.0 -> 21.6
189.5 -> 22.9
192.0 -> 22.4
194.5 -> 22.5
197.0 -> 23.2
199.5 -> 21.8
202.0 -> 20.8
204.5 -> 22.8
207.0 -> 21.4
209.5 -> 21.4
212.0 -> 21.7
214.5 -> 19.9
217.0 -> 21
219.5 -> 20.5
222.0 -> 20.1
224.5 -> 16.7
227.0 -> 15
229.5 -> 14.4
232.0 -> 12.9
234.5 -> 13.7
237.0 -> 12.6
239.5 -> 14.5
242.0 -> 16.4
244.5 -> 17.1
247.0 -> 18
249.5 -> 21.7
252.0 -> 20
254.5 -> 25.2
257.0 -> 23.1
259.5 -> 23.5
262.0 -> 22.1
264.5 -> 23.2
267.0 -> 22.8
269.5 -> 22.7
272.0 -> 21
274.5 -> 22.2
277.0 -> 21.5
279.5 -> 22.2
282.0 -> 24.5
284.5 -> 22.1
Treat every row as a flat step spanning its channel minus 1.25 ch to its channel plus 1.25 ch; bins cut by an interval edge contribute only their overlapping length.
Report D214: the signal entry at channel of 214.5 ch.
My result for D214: 19.9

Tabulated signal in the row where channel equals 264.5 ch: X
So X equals 23.2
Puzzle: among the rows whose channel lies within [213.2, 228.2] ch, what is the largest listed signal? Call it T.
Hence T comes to 21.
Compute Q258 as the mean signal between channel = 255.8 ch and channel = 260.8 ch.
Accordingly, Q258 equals 23.3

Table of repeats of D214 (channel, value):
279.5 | 22.2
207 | 21.4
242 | 16.4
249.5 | 21.7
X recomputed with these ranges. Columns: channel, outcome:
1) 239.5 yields 14.5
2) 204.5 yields 22.8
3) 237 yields 12.6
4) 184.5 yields 21.8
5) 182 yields 22.6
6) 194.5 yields 22.5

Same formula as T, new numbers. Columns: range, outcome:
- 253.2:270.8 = 25.2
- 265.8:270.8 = 22.8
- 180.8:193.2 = 22.9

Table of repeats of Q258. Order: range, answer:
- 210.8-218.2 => 20.9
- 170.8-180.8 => 21.4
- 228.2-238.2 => 13.4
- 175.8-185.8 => 21.7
